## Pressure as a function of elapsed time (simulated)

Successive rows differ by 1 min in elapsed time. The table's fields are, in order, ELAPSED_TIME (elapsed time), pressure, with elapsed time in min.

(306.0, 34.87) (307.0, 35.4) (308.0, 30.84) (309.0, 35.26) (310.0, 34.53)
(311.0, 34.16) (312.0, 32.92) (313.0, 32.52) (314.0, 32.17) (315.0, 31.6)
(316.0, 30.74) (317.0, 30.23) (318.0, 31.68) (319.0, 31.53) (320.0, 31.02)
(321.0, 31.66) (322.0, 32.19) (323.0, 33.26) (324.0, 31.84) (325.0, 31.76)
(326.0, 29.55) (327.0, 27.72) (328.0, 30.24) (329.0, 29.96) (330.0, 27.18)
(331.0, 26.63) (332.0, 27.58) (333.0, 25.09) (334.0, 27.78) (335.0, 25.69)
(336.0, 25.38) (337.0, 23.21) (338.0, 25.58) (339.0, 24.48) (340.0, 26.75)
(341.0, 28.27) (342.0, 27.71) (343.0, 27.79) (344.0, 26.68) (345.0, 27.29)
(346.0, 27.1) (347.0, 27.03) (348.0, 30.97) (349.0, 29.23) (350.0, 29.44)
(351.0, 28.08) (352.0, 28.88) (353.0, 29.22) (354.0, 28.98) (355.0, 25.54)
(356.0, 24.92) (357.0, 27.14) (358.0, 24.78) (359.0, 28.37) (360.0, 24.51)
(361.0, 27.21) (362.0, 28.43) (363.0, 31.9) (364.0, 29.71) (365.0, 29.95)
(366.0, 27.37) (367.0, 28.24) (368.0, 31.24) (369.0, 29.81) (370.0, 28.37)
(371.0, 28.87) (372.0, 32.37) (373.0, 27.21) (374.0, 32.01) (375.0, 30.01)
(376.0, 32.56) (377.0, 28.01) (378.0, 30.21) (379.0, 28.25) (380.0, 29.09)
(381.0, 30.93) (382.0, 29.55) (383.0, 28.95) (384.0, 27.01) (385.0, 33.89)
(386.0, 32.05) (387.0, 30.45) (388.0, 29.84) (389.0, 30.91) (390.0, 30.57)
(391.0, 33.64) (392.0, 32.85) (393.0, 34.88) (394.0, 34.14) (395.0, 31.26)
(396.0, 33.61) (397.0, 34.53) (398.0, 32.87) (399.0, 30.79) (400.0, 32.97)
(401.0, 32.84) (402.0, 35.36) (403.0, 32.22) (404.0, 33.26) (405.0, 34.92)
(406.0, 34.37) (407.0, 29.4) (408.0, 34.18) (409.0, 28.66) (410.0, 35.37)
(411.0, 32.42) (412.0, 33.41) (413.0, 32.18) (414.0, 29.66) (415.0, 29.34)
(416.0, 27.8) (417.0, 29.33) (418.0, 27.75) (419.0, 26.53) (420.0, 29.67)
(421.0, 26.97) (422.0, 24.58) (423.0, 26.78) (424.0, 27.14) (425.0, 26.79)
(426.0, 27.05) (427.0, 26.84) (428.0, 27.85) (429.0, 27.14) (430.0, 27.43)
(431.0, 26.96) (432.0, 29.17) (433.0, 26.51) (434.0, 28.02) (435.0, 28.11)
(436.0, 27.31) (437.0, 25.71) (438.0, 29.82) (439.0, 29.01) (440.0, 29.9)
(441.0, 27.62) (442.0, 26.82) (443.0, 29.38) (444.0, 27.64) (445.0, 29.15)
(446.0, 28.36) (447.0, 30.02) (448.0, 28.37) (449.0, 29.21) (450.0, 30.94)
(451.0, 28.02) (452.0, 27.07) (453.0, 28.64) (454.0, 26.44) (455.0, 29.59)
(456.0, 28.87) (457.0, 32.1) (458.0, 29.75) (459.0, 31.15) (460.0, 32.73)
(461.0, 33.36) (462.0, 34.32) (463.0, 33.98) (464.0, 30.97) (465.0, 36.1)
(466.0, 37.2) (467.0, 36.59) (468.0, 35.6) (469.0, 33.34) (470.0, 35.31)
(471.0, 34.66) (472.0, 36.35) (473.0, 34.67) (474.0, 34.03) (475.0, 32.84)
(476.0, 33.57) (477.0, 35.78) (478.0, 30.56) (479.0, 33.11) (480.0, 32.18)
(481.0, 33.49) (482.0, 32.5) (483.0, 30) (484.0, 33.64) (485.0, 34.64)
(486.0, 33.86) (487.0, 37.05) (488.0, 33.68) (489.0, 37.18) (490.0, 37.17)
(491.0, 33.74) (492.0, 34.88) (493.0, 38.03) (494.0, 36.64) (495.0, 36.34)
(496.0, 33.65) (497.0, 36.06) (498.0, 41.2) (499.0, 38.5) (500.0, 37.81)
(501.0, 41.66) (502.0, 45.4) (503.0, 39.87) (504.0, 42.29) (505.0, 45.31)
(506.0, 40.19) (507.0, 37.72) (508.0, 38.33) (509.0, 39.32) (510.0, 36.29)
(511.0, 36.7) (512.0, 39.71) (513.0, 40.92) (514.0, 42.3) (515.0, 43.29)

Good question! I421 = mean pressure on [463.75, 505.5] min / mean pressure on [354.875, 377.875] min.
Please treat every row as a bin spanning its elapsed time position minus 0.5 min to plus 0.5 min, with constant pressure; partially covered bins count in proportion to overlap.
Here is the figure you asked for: 1.25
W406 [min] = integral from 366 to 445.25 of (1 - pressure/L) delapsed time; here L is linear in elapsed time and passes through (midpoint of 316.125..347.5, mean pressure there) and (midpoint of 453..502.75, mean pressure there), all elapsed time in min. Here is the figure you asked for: 3.6 min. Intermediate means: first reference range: 28.4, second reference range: 34.5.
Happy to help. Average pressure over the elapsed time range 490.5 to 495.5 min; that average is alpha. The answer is 35.9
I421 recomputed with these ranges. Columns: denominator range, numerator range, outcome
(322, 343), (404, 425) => 1.08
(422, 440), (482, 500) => 1.30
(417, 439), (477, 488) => 1.21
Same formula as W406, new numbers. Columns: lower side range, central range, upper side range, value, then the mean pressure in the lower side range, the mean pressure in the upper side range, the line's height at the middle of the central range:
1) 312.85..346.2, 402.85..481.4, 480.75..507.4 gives 9.2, 28.8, 37.2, 34.5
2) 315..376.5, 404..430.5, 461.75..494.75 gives 1.9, 28.6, 34.5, 31.8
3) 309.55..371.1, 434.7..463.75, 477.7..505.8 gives 4.2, 28.9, 36.5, 34.4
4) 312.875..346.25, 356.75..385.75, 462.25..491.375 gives 1.1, 28.8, 34.3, 30.3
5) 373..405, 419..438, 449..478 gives 2.9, 31.6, 32.5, 32.1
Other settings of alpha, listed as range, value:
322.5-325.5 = 32.3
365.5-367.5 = 27.8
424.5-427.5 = 26.9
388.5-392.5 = 32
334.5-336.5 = 25.5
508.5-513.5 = 38.6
